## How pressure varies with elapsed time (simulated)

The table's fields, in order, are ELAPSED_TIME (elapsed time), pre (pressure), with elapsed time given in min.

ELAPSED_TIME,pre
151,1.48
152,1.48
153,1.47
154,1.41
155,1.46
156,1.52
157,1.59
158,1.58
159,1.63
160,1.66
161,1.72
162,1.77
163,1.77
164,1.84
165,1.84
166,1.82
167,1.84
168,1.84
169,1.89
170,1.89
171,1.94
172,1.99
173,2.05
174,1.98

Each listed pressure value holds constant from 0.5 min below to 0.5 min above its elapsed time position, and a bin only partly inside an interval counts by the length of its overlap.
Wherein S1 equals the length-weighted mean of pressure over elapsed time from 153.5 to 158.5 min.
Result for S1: 1.51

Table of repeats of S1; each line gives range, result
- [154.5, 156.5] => 1.49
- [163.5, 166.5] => 1.83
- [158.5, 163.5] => 1.71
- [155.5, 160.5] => 1.6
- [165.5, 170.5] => 1.86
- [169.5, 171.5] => 1.92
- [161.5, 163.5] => 1.77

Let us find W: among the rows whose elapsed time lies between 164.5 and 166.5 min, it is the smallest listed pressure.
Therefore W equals 1.82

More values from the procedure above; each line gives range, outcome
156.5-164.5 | 1.58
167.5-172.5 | 1.84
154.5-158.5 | 1.46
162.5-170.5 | 1.77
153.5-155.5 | 1.41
